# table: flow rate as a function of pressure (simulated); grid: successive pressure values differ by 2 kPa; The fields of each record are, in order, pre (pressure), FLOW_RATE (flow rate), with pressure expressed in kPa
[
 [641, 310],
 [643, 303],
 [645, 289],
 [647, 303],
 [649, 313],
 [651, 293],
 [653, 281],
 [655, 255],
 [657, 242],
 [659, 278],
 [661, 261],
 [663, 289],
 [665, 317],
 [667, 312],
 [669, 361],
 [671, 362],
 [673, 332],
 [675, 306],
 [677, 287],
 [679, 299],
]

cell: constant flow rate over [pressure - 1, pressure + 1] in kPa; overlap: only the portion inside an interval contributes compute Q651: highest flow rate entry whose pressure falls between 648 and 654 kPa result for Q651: 313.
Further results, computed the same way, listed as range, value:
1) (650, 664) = 293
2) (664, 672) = 362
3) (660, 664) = 289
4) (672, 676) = 332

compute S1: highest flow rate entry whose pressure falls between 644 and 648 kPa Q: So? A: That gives 303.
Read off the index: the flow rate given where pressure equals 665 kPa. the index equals 317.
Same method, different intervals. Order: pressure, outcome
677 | 287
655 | 255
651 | 293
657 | 242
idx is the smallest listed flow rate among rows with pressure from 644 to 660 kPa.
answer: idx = 242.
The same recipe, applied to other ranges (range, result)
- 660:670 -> 261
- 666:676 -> 306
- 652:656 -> 255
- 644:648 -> 289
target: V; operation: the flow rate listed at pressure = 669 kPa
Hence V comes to 361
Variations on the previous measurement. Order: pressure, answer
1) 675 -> 306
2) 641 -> 310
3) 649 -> 313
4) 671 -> 362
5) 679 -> 299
